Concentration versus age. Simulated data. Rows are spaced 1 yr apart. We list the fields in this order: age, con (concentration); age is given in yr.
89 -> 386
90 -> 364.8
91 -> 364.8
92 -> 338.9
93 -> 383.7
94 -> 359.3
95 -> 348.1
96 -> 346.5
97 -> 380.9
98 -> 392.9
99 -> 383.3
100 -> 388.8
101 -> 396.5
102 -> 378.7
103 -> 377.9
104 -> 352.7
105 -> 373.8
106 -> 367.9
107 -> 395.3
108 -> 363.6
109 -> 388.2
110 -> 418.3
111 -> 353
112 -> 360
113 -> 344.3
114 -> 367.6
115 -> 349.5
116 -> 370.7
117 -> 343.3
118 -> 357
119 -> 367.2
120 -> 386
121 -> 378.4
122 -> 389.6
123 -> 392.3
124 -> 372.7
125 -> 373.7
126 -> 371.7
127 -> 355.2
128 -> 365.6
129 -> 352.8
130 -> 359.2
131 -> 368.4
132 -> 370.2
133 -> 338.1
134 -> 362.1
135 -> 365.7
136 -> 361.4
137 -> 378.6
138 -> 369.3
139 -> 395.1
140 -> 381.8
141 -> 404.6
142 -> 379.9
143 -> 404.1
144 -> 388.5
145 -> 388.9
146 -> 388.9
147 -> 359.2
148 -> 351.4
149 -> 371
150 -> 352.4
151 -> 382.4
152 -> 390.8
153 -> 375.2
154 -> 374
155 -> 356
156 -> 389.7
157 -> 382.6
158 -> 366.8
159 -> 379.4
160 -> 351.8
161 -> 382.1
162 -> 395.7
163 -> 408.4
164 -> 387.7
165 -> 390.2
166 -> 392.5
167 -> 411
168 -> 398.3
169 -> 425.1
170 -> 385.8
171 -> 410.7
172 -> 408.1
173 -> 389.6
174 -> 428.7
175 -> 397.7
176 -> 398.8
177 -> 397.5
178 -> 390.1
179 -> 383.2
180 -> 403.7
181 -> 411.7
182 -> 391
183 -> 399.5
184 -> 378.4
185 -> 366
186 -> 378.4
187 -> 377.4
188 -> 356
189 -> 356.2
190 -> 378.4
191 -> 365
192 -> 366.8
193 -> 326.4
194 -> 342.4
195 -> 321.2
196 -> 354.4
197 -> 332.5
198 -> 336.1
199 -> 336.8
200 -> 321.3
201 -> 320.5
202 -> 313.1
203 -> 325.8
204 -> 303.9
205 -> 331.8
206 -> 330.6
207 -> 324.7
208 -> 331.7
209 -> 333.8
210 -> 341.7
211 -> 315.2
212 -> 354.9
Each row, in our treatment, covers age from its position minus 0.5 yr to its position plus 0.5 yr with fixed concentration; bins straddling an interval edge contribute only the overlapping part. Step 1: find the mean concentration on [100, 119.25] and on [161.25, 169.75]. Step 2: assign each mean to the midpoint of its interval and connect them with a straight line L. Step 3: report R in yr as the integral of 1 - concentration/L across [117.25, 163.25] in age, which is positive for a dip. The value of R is 1.5 yr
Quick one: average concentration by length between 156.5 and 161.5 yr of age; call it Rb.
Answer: 373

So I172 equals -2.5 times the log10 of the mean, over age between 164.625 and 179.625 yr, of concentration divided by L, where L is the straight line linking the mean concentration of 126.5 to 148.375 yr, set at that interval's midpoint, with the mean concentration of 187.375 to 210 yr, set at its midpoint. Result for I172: -0.139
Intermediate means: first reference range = 372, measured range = 401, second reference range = 337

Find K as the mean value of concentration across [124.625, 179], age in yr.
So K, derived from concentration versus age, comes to 382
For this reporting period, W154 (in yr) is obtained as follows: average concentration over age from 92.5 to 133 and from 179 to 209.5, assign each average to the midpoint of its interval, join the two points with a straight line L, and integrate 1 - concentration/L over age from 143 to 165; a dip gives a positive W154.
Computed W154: -1.1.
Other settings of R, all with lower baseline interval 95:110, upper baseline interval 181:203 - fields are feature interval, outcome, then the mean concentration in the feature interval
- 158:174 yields -1.5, 395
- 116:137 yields 0.3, 367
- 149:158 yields -0.3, 375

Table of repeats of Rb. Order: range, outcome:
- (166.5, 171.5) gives 406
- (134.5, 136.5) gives 364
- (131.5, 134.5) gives 357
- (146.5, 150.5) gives 358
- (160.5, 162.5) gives 389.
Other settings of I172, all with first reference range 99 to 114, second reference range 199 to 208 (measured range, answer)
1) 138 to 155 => -0.076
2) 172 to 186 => -0.175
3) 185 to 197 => -0.083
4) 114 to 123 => 0.000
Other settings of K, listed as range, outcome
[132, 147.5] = 378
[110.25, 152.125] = 371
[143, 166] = 379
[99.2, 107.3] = 379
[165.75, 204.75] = 371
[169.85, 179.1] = 400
